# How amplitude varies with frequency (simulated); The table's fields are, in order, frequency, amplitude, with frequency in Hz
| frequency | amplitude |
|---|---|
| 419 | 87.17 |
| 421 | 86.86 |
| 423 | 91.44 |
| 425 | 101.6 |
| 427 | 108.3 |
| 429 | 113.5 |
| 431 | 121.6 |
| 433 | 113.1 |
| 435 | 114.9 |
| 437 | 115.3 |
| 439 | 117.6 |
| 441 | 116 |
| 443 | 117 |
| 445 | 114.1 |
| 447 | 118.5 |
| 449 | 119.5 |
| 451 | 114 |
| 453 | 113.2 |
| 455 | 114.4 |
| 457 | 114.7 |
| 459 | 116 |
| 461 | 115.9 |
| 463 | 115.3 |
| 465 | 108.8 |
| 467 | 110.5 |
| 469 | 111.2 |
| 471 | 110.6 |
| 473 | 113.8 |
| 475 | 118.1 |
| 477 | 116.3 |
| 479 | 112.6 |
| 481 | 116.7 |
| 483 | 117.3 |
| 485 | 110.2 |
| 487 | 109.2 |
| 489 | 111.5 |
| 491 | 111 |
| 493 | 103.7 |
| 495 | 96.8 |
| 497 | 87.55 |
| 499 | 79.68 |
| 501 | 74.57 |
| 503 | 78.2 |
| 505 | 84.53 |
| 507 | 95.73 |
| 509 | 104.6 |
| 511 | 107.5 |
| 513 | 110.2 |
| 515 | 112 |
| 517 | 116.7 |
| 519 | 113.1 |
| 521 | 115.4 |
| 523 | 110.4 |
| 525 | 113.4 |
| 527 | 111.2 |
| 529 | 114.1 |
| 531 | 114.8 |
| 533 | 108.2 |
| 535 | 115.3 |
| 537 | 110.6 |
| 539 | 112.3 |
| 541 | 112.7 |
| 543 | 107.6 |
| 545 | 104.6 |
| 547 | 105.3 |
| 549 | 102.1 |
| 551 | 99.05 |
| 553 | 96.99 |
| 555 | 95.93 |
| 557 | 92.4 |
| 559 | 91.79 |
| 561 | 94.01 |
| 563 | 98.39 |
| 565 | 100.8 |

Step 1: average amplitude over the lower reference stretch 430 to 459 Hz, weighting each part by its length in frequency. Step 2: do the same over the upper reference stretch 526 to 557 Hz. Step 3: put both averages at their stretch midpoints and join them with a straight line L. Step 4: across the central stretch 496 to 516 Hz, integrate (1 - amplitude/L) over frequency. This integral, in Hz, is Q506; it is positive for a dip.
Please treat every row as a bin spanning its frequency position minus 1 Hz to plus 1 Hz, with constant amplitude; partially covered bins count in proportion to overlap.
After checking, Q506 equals 3.0 Hz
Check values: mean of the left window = 116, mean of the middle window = 93.5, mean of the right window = 107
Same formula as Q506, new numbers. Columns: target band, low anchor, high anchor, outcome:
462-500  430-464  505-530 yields 1.5 Hz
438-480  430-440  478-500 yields -1.2 Hz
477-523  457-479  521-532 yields 4.0 Hz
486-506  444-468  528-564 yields 3.0 Hz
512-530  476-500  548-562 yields -2.1 Hz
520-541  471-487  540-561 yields -1.6 Hz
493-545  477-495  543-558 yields 0.4 Hz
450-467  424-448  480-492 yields 0.0 Hz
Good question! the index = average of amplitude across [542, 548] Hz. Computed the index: 106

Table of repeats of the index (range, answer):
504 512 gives 98.1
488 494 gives 109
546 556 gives 99.9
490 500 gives 95.7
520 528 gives 113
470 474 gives 112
